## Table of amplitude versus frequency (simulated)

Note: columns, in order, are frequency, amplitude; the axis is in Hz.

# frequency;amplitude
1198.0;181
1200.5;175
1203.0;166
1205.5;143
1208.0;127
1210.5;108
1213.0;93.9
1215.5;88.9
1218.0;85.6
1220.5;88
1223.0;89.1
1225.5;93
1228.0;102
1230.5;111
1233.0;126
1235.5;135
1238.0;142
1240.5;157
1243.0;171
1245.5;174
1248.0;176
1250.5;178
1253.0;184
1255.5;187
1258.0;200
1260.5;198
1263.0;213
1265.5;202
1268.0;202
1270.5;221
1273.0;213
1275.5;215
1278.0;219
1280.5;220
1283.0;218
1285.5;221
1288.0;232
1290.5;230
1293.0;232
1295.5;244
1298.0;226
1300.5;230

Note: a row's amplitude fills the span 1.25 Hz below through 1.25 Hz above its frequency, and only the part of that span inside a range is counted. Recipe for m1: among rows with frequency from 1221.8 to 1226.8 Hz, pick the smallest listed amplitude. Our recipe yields 89.1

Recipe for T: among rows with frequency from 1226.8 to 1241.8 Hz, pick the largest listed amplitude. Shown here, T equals 157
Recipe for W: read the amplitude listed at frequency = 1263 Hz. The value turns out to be 213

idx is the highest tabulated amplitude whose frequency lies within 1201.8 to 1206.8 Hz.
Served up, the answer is 166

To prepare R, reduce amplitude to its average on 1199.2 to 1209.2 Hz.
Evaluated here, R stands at 153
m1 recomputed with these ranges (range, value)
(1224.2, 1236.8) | 93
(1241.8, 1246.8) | 171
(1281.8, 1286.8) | 218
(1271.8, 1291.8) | 213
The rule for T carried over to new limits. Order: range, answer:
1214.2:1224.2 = 89.1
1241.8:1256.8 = 187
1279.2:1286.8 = 221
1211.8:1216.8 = 93.9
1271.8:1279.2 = 219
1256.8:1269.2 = 213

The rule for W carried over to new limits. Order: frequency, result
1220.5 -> 88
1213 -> 93.9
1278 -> 219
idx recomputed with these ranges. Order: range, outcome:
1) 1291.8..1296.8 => 244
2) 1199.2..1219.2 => 175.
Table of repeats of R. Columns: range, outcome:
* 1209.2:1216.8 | 97.1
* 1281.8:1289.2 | 224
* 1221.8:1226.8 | 91.2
